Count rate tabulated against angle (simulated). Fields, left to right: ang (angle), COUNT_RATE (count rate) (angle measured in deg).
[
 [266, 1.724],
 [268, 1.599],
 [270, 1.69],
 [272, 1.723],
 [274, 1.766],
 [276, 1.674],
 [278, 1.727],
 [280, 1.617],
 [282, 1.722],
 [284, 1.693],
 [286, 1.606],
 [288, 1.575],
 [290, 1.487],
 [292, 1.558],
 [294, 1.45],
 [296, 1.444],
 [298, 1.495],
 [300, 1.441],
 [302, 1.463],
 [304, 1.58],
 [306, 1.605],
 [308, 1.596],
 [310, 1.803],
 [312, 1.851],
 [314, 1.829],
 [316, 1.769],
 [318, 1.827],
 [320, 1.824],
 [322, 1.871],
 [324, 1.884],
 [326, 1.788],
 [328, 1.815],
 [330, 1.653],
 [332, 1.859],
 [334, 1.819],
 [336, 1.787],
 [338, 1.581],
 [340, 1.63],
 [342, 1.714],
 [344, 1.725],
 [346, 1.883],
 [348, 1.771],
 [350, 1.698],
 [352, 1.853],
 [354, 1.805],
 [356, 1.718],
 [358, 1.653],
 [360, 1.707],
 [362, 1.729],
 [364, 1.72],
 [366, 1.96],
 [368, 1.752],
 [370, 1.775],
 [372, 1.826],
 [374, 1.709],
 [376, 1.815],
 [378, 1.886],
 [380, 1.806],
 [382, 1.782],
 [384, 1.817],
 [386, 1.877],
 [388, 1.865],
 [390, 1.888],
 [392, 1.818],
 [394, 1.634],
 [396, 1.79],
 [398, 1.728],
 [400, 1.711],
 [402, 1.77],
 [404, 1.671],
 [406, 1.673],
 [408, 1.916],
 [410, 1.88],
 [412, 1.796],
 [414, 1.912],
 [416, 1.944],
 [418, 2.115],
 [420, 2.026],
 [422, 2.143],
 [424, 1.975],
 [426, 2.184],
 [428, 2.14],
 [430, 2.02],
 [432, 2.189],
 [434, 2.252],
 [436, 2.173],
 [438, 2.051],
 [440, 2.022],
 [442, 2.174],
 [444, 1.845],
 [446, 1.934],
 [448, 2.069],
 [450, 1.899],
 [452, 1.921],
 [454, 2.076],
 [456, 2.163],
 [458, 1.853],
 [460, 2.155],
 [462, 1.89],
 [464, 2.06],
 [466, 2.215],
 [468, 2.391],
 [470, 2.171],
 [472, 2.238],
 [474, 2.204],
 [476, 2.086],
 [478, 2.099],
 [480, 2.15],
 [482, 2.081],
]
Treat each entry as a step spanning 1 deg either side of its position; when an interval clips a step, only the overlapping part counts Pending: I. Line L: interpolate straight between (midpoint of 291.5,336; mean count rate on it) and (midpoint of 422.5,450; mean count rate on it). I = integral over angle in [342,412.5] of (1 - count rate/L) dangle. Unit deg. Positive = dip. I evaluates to 4.02 deg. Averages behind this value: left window 1.7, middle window 1.78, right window 2.07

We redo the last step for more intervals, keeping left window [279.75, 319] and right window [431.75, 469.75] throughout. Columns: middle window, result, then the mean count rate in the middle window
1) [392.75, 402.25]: 0.9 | 1.73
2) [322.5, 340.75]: -0.5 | 1.76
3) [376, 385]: 0.2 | 1.82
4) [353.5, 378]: 0.7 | 1.77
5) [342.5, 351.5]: 0.0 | 1.77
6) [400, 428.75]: 0.5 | 1.93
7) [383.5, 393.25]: 0.2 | 1.85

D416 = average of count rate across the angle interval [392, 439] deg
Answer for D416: 1.94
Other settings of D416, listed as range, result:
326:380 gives 1.76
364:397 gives 1.81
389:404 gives 1.76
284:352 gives 1.69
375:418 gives 1.82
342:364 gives 1.75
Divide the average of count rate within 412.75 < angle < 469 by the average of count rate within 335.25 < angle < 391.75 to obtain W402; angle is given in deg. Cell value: 1.16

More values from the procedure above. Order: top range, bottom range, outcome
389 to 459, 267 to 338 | 1.16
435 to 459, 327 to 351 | 1.16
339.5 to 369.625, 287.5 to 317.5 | 1.10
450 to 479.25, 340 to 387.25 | 1.18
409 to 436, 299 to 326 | 1.19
